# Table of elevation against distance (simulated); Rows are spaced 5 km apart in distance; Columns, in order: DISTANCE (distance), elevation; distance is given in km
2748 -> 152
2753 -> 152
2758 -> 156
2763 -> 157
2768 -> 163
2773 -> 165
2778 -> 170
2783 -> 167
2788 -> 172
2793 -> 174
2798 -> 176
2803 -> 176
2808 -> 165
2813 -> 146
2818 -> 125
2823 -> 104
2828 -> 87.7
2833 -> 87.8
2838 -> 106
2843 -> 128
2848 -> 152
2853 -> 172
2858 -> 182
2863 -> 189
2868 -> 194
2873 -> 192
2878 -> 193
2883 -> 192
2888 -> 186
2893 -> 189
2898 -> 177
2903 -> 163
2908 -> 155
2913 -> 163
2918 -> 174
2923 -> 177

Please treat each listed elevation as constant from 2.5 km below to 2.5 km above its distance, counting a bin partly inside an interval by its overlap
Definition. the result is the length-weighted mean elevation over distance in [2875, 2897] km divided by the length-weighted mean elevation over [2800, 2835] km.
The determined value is 1.47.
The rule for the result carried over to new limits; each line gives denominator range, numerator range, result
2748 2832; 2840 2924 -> 1.15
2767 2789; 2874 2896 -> 1.13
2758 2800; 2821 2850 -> 0.66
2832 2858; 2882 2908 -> 1.30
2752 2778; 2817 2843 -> 0.65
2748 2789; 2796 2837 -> 0.82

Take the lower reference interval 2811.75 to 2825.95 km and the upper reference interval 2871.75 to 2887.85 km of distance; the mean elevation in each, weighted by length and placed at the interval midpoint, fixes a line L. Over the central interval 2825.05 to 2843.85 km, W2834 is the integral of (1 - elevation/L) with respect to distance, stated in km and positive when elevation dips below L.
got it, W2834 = 5.4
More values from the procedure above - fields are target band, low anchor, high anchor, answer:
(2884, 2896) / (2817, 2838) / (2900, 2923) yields -3.16 km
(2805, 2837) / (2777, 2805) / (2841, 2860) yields 8.96 km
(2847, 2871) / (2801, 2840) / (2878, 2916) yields -4.65 km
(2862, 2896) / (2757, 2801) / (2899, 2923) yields -4.98 km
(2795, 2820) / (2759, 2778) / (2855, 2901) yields 1.84 km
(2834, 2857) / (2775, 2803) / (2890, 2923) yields 4.37 km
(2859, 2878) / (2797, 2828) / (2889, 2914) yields -3.65 km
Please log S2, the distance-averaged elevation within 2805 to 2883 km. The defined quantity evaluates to 150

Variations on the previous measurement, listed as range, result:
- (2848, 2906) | 183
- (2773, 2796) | 170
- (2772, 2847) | 143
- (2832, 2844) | 107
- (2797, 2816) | 164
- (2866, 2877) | 193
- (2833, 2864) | 148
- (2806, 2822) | 141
